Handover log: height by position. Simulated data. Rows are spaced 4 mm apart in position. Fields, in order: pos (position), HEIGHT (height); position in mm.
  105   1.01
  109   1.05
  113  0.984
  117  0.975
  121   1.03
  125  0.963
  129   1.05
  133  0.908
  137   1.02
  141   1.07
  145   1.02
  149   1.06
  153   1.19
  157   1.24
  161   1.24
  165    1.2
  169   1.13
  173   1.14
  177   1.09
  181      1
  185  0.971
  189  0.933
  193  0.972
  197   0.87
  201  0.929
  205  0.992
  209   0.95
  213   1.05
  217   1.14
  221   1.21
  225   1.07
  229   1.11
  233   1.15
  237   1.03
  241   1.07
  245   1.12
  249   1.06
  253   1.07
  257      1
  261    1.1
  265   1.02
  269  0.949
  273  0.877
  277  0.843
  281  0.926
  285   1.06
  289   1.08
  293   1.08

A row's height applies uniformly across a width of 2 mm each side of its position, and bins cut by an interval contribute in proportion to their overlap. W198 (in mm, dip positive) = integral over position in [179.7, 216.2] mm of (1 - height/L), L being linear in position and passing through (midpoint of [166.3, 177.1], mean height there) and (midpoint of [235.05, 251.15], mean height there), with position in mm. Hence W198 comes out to 4.61 mm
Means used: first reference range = 1.13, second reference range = 1.07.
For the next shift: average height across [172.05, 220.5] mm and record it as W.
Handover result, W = 1.01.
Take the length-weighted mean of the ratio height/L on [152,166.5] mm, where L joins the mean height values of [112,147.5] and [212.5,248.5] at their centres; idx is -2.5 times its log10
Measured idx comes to -0.18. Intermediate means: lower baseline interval 1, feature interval 1.22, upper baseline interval 1.11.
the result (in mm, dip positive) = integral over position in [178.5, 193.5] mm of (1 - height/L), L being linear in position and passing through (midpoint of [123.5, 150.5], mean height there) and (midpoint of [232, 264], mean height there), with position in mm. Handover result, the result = 1.0 mm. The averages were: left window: 1.01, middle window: 0.973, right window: 1.07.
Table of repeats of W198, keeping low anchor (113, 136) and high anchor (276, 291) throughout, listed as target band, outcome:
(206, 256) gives -4.9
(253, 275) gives -0.2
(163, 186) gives -2.5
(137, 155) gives -1.7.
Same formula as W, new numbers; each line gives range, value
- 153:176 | 1.19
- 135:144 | 1.04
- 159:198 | 1.06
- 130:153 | 1.03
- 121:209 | 1.04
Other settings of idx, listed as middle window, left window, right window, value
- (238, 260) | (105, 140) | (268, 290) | -0.11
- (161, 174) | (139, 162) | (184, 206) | -0.11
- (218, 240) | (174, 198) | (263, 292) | -0.14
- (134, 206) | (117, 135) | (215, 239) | -0.02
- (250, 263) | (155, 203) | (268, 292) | -0.08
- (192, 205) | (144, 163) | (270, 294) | 0.17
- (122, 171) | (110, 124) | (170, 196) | -0.09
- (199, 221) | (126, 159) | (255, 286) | -0.02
